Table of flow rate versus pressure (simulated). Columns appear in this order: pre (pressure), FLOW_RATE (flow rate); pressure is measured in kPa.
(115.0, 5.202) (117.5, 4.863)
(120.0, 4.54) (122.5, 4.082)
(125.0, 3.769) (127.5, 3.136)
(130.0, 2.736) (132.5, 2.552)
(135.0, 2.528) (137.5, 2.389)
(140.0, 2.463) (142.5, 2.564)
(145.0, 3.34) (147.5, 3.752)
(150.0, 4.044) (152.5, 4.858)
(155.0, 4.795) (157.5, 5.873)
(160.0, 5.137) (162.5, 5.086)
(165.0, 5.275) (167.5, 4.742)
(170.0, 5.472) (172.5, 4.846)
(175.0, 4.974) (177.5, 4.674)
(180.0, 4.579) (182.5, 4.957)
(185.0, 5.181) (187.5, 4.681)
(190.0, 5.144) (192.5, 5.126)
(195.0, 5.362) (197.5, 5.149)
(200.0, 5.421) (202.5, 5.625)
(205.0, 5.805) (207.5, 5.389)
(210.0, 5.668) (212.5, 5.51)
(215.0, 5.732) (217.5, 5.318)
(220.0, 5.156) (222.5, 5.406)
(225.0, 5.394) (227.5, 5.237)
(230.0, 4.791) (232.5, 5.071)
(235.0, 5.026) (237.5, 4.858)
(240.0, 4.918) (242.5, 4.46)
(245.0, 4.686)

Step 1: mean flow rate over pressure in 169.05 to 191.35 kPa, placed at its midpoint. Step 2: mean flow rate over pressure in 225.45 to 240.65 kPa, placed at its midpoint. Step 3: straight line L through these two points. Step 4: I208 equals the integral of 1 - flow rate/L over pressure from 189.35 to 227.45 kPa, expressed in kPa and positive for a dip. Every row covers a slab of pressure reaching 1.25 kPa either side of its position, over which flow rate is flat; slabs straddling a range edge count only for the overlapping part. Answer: -3.3 kPa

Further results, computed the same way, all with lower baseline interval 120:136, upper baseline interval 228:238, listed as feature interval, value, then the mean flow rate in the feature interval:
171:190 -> -3.52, 4.87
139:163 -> -3.47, 4.18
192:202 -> -2.11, 5.3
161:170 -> -2.87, 5.1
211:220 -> -1.53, 5.47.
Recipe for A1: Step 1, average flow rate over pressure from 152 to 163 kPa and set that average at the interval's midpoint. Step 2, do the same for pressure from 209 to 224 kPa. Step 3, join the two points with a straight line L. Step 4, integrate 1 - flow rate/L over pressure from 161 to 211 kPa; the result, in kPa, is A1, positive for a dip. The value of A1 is 1.50 kPa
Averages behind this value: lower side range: 5.17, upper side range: 5.46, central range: 5.16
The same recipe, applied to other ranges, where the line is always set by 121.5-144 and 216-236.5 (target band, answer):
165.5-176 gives -3.3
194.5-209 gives -2.8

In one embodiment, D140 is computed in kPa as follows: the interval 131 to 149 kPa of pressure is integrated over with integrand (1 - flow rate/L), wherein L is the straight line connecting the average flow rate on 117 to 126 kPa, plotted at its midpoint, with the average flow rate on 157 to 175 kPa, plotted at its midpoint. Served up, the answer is 7.1 kPa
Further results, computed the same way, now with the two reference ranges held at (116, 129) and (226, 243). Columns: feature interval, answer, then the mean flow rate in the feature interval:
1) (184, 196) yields -1.30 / 5.09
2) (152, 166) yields -2.67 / 5.19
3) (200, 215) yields -2.75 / 5.6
